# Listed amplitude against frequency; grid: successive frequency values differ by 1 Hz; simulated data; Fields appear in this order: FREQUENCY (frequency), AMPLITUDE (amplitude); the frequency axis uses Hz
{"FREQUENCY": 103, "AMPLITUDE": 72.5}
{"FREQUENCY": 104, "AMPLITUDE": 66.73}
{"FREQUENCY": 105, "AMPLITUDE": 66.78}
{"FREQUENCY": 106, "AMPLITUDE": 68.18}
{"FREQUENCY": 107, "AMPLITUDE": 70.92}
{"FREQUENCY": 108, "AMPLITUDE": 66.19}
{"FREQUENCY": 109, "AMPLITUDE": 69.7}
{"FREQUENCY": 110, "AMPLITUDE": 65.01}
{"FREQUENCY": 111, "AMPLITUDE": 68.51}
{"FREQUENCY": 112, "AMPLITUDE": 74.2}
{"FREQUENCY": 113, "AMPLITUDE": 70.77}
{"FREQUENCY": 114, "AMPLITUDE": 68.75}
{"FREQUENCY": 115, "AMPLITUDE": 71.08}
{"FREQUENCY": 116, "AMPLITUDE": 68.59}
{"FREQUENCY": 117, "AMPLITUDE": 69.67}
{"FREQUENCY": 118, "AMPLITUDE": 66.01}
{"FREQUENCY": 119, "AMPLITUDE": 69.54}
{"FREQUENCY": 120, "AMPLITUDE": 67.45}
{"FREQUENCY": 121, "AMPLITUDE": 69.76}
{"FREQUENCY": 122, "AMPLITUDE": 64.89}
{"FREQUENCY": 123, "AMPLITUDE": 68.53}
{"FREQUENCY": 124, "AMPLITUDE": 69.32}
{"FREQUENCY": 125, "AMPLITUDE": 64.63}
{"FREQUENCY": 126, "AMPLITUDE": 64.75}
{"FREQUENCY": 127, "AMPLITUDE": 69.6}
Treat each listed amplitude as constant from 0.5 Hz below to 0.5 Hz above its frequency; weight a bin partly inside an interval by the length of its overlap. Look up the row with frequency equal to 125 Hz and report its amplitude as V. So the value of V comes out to 64.63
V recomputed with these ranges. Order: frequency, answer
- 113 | 70.77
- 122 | 64.89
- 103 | 72.5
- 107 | 70.92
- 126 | 64.75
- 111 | 68.51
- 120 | 67.45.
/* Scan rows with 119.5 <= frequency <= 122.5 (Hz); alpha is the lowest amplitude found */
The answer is 64.89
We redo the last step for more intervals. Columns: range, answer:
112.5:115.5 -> 68.75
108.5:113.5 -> 65.01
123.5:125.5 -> 64.63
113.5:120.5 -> 66.01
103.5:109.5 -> 66.19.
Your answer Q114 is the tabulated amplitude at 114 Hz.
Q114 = 68.75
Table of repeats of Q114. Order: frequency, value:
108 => 66.19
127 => 69.6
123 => 68.53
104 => 66.73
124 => 69.32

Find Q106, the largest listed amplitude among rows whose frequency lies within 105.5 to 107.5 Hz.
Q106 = 70.92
